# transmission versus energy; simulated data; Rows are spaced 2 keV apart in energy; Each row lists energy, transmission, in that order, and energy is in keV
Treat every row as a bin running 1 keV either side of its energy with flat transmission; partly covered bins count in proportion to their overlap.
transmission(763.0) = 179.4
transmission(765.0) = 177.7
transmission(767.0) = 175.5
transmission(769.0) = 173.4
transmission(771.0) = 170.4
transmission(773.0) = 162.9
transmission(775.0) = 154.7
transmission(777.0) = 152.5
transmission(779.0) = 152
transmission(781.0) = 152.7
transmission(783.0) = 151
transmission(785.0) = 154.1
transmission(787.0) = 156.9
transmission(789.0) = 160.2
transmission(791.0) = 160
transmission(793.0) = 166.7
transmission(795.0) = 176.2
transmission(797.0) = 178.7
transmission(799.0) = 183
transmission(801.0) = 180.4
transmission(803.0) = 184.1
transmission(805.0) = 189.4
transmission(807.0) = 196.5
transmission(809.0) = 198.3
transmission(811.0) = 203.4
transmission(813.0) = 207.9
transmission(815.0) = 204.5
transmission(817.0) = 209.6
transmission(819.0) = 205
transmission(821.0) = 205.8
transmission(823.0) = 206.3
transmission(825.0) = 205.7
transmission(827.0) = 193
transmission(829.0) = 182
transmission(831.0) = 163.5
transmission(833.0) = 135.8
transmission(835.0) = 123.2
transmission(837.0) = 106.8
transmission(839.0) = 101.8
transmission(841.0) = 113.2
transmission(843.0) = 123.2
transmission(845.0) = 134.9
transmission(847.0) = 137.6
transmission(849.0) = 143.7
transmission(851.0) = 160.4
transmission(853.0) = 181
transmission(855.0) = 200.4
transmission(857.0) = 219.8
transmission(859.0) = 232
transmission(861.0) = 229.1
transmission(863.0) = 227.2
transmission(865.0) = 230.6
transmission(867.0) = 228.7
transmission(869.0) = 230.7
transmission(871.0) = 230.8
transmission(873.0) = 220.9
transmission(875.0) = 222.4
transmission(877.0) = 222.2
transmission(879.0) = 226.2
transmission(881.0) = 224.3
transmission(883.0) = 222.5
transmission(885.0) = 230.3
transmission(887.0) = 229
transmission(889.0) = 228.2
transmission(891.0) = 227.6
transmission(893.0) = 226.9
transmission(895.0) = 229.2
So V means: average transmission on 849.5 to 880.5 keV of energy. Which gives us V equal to 216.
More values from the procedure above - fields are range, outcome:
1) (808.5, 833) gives 196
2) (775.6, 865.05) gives 174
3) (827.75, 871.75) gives 174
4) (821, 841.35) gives 157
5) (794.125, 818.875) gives 193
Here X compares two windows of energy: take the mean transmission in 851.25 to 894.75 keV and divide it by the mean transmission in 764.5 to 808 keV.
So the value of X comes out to 1.3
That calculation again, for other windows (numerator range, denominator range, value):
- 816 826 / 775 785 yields 1.35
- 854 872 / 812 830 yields 1.12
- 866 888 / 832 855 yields 1.67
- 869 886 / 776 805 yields 1.36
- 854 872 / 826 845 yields 1.64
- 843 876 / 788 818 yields 1.07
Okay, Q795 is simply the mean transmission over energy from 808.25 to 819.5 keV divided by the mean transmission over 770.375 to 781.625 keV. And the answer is 1.30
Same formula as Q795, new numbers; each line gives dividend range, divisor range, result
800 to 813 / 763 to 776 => 1.14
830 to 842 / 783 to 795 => 0.77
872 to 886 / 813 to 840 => 1.29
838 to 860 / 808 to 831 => 0.79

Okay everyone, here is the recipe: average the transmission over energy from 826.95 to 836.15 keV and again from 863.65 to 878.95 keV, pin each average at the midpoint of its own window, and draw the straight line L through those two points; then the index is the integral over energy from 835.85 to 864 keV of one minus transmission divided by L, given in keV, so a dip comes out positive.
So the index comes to 3.9 keV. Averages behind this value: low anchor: 155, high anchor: 227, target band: 165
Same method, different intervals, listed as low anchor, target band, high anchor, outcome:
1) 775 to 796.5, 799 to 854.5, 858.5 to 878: 5.64 keV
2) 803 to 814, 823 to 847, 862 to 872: 7.39 keV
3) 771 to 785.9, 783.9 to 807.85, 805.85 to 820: 0.83 keV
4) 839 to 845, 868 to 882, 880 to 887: -1.51 keV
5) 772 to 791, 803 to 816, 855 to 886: -1.55 keV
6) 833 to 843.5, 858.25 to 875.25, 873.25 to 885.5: -3.44 keV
